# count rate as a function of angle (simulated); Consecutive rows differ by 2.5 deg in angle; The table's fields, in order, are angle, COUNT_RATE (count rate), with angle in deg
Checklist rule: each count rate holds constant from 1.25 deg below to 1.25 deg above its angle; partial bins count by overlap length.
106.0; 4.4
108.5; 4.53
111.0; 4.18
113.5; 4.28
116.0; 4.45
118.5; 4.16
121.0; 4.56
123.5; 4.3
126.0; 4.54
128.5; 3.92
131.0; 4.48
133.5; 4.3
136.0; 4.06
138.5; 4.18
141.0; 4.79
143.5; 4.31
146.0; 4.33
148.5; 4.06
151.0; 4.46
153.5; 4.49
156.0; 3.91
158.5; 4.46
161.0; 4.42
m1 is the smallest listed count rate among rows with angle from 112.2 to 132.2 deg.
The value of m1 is 3.92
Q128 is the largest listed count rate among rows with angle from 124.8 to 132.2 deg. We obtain 4.54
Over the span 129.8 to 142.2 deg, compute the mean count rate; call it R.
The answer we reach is 4.36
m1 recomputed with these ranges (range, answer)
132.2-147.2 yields 4.06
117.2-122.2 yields 4.16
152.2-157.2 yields 3.91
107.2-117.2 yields 4.18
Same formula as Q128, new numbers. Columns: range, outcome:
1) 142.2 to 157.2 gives 4.49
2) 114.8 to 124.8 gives 4.56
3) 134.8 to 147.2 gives 4.79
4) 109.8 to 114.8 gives 4.28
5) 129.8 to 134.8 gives 4.48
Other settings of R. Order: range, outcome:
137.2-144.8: 4.42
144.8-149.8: 4.2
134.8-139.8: 4.13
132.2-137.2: 4.18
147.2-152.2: 4.26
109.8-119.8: 4.27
